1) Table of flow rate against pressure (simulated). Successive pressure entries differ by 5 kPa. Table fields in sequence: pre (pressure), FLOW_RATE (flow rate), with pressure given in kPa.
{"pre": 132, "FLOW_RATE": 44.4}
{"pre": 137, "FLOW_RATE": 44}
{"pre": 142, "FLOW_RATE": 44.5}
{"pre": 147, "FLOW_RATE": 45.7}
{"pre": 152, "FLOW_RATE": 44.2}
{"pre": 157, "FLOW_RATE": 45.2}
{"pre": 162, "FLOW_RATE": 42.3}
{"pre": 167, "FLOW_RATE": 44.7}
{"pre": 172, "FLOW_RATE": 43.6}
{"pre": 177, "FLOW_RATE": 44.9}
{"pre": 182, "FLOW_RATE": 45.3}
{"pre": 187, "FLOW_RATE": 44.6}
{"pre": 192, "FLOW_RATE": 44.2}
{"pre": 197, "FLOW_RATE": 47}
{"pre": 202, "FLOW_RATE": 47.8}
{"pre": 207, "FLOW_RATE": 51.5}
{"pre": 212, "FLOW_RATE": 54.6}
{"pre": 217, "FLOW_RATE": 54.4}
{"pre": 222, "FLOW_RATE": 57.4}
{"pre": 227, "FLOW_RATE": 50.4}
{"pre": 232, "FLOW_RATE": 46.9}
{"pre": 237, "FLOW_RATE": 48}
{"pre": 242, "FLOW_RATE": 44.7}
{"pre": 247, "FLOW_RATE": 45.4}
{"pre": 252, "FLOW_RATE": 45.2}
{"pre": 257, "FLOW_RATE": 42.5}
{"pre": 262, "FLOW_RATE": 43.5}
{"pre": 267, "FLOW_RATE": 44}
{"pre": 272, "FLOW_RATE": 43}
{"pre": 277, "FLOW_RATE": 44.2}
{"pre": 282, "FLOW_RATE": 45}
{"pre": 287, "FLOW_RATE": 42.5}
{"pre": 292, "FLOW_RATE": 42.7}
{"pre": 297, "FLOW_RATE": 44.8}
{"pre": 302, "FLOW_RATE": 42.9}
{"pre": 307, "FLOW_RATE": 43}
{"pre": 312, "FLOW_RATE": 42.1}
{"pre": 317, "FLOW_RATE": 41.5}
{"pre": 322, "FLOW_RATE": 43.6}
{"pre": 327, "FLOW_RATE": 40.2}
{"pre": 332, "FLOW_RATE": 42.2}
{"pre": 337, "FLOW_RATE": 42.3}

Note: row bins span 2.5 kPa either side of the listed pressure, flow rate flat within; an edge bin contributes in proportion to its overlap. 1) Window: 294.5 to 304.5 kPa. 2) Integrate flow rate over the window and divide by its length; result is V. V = 43.9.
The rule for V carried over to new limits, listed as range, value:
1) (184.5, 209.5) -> 47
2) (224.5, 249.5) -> 47.1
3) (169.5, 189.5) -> 44.6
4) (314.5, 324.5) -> 42.5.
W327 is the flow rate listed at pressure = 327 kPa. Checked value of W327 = 40.2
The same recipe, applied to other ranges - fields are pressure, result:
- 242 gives 44.7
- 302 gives 42.9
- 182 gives 45.3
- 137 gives 44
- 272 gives 43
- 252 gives 45.2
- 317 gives 41.5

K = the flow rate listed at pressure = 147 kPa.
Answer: 45.7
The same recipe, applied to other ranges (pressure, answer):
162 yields 42.3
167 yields 44.7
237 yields 48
